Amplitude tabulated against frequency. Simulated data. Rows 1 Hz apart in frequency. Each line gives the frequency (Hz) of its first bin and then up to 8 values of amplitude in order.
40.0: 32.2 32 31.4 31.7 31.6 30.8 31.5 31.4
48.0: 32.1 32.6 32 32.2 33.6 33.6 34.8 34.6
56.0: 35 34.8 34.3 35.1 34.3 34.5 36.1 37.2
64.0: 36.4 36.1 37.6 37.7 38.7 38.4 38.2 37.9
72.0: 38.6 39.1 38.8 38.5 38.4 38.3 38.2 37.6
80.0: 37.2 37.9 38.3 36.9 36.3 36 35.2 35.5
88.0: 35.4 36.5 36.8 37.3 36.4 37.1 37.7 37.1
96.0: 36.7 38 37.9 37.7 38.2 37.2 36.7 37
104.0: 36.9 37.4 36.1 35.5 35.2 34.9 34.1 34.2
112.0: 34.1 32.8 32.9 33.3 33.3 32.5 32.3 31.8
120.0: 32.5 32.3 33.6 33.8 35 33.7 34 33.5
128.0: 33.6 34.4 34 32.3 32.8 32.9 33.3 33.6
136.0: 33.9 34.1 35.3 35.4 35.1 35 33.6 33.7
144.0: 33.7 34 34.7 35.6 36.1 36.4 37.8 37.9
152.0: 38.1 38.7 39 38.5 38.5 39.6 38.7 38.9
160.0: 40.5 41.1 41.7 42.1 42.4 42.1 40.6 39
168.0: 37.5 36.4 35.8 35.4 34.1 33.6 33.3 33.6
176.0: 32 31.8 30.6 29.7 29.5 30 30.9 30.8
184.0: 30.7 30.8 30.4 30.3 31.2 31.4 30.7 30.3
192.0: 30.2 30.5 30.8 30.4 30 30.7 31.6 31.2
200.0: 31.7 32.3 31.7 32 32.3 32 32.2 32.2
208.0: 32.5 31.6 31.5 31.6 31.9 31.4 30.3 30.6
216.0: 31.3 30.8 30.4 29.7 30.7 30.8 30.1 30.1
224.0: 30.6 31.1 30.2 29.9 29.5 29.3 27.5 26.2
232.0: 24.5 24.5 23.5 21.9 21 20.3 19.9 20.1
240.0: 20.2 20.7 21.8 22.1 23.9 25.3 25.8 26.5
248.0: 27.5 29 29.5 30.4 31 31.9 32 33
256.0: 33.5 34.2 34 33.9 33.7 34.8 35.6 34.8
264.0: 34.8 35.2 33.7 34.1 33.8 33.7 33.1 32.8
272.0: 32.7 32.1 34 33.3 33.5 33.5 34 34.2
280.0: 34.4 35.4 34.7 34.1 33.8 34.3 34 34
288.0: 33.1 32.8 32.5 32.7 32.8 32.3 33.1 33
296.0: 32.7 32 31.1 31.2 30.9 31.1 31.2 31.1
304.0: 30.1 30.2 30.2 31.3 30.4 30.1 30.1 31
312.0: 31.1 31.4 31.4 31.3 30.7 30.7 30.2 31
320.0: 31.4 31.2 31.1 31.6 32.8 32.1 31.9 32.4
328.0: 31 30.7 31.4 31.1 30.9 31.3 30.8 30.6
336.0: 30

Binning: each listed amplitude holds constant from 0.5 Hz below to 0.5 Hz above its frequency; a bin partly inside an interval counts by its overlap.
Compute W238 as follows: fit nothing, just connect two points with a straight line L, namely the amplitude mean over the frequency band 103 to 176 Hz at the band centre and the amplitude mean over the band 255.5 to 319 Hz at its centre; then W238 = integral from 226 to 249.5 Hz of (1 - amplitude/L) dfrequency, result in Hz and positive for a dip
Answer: 6.4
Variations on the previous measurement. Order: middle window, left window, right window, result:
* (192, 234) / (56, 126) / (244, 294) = 4.2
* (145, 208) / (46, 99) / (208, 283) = -3.4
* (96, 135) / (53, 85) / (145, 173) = 3.2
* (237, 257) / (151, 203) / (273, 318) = 3.9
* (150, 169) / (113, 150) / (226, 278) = -3.9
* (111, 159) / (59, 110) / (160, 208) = 0.5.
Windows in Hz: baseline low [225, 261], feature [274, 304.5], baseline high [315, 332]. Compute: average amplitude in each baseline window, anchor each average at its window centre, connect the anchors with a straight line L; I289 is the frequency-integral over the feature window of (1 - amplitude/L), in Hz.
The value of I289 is -3.5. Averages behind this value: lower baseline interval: 27.3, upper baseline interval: 31.3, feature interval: 32.9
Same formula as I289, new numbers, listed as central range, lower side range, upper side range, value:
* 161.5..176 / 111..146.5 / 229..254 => -3.3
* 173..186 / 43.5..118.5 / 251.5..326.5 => 1.2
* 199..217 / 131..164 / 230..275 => 0.3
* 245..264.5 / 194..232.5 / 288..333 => -0.5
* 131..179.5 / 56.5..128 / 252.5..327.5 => -1.8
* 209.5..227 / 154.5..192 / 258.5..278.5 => 1.9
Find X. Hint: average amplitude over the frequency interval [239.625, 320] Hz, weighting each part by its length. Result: 31.6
